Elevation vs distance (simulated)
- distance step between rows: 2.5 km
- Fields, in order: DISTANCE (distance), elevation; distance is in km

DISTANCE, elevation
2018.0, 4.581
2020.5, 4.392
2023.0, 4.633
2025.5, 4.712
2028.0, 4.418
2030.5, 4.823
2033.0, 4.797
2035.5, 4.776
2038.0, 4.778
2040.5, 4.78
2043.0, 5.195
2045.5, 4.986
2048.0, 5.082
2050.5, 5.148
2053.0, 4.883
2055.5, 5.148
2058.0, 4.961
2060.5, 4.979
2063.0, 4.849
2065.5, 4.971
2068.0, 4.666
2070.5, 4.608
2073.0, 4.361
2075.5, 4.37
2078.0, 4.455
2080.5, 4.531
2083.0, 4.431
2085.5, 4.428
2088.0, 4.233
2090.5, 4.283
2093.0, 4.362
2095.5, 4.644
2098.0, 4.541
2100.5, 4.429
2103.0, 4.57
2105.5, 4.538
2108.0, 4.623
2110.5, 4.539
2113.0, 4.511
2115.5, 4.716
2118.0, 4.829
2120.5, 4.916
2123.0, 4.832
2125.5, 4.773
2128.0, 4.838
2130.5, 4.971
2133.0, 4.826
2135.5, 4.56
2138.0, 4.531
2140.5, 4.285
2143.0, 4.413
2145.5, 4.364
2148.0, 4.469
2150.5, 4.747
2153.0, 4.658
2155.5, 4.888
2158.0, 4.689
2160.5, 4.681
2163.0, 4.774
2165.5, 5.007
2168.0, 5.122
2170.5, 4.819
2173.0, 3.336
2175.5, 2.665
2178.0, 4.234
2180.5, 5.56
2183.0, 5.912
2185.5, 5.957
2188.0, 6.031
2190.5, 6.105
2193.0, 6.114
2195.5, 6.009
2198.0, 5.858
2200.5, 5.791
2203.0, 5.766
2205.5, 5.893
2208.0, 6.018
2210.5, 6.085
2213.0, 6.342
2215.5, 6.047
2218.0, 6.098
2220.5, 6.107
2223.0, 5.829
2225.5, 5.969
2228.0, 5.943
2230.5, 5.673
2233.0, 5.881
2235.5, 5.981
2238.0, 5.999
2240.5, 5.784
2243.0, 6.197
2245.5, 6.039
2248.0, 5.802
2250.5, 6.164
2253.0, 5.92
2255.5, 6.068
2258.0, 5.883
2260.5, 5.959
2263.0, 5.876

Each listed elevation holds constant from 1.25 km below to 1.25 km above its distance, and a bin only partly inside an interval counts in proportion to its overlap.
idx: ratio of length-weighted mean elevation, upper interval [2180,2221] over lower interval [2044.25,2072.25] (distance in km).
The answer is 1.22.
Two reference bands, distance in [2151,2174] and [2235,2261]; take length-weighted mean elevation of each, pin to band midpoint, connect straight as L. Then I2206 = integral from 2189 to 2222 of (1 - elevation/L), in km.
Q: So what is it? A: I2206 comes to -4.2 km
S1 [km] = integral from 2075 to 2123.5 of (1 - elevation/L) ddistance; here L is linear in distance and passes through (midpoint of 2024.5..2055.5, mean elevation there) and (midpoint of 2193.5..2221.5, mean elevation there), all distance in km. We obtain 6.80 km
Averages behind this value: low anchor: 4.88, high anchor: 6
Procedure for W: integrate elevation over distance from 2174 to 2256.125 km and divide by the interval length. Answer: 5.8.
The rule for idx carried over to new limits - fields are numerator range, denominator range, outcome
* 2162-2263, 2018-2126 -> 1.21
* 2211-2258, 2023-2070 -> 1.23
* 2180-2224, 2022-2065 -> 1.23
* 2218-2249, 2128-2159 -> 1.28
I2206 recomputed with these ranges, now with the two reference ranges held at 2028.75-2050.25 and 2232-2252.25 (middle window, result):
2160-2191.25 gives 3.9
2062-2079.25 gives 1.6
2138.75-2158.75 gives 3.4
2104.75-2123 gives 2.1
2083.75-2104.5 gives 3.0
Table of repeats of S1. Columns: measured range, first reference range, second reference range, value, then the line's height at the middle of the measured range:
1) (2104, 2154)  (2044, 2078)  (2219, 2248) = 5.90 km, 5.27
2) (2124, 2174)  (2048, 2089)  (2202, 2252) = 6.58 km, 5.35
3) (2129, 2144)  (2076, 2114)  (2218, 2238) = 0.97 km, 4.93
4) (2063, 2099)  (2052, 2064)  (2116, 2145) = 2.80 km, 4.88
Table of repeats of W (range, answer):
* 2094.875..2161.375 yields 4.64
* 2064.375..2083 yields 4.55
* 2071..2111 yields 4.46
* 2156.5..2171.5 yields 4.85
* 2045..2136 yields 4.68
